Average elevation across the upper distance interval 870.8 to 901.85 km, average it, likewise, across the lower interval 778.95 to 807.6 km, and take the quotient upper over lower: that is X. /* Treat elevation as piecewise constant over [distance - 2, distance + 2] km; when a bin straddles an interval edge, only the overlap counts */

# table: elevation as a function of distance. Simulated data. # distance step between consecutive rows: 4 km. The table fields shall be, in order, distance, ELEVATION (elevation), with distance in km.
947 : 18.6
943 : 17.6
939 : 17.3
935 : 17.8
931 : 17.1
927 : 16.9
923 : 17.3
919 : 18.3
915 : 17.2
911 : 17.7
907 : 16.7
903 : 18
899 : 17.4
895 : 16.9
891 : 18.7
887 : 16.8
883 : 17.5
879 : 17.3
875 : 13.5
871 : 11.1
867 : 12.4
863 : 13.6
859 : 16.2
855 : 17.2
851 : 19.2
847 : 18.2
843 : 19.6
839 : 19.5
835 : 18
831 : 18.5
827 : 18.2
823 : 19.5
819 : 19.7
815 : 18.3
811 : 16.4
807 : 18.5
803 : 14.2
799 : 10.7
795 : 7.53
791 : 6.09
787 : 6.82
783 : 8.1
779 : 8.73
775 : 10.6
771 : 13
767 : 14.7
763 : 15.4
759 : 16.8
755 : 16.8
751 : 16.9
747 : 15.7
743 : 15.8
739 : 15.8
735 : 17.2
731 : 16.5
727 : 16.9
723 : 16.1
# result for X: 1.7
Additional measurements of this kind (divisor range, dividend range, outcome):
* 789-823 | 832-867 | 1.22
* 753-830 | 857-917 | 1.17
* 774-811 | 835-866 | 1.67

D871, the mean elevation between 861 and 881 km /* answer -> 13.6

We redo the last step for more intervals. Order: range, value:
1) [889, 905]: 17.8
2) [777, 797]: 7.45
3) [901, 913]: 17.5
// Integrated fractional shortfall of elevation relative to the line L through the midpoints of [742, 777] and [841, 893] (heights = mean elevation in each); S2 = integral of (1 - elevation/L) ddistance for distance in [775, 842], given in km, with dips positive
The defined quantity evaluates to 6.0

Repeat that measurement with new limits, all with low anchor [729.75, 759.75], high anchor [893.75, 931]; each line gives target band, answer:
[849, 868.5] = 1.4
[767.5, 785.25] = 6.6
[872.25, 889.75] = 1.1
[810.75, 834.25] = -2.4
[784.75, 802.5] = 8.9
